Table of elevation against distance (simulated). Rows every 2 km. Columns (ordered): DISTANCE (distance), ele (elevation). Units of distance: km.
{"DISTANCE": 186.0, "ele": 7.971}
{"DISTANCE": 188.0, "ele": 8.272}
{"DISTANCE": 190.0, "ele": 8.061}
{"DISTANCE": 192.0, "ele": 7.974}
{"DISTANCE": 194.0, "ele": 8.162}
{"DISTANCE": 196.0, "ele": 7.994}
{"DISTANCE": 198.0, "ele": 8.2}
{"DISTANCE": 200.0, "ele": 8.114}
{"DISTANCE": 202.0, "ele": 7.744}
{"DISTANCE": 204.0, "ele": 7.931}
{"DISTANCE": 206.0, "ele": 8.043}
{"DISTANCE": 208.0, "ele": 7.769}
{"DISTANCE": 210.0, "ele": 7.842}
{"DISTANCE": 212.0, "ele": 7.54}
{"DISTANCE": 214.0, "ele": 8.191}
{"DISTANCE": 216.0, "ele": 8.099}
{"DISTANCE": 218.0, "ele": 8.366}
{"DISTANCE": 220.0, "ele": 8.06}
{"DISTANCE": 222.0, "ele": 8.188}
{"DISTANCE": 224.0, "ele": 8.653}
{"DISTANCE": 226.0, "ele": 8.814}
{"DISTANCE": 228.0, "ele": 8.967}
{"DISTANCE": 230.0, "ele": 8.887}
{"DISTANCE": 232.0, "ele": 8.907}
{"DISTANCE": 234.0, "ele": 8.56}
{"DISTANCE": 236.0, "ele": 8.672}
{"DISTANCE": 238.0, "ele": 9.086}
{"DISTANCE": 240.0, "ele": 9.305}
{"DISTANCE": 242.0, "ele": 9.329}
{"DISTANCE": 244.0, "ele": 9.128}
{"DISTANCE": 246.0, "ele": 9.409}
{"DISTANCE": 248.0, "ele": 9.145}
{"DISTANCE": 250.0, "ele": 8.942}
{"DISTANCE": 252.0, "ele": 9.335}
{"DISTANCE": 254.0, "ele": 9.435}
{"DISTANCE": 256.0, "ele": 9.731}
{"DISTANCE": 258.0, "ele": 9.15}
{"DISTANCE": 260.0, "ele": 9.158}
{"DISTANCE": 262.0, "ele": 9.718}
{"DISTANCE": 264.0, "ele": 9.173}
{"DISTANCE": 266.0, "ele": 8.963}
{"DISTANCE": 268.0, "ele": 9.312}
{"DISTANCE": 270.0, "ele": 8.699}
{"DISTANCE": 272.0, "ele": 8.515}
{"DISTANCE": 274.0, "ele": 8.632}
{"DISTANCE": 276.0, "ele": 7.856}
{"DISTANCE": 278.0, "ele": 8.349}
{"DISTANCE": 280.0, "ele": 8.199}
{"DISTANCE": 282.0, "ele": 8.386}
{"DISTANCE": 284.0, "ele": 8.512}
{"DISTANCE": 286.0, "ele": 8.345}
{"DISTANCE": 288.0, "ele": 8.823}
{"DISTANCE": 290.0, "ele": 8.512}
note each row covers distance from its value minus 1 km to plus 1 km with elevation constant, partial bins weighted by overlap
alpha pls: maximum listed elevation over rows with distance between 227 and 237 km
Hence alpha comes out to 8.967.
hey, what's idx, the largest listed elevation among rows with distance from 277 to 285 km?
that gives 8.512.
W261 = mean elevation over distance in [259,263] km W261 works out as 9.44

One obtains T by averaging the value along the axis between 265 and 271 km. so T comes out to 8.99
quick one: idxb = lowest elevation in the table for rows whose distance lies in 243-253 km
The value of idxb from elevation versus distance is 8.942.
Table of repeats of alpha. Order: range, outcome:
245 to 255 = 9.435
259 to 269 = 9.718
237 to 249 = 9.409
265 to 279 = 9.312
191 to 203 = 8.2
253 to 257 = 9.731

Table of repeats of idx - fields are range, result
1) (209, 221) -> 8.366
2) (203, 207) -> 8.043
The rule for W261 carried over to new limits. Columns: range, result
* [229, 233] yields 8.9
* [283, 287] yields 8.43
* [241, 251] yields 9.19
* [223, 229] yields 8.81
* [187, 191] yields 8.17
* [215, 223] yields 8.18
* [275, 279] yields 8.1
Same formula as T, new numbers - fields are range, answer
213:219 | 8.22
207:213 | 7.72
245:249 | 9.28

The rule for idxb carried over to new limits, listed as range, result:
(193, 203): 7.744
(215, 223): 8.06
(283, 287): 8.345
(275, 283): 7.856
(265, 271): 8.699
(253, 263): 9.15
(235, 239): 8.672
